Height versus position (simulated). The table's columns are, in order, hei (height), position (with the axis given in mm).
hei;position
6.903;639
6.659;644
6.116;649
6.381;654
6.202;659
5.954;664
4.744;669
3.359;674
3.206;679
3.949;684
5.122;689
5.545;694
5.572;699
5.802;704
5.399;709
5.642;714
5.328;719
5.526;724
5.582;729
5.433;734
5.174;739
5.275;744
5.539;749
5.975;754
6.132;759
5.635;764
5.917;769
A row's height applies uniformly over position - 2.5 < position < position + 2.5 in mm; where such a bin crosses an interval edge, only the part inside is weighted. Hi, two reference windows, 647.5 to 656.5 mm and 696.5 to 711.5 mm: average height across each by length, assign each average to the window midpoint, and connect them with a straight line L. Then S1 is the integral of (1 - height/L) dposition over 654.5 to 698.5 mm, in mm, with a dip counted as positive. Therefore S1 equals 8.0 mm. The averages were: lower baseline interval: 6.26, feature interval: 4.87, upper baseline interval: 5.59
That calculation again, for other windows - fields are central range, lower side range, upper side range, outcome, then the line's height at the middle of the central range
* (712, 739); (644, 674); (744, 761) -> 1.41 mm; 5.77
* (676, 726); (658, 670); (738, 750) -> 3.78 mm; 5.51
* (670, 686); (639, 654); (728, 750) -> 6.54 mm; 6.1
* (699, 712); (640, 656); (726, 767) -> 0.77 mm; 5.94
